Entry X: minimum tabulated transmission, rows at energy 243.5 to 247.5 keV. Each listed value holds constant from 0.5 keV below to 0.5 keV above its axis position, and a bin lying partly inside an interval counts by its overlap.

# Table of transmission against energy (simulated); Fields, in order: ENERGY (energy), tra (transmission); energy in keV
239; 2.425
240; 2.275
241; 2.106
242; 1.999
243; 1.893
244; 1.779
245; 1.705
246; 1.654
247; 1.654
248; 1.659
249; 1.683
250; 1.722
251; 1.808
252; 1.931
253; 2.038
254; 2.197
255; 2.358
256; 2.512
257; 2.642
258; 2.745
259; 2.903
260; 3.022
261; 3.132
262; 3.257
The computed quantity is 1.654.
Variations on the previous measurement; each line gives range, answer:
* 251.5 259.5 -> 1.931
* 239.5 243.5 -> 1.893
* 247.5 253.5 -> 1.659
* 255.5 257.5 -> 2.512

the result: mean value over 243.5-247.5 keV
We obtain 1.7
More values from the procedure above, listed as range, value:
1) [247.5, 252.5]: 1.76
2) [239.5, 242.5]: 2.13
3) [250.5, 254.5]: 1.99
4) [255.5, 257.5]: 2.58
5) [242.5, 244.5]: 1.84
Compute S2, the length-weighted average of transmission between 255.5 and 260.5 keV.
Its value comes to 2.76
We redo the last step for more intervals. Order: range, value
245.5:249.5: 1.66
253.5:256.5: 2.36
